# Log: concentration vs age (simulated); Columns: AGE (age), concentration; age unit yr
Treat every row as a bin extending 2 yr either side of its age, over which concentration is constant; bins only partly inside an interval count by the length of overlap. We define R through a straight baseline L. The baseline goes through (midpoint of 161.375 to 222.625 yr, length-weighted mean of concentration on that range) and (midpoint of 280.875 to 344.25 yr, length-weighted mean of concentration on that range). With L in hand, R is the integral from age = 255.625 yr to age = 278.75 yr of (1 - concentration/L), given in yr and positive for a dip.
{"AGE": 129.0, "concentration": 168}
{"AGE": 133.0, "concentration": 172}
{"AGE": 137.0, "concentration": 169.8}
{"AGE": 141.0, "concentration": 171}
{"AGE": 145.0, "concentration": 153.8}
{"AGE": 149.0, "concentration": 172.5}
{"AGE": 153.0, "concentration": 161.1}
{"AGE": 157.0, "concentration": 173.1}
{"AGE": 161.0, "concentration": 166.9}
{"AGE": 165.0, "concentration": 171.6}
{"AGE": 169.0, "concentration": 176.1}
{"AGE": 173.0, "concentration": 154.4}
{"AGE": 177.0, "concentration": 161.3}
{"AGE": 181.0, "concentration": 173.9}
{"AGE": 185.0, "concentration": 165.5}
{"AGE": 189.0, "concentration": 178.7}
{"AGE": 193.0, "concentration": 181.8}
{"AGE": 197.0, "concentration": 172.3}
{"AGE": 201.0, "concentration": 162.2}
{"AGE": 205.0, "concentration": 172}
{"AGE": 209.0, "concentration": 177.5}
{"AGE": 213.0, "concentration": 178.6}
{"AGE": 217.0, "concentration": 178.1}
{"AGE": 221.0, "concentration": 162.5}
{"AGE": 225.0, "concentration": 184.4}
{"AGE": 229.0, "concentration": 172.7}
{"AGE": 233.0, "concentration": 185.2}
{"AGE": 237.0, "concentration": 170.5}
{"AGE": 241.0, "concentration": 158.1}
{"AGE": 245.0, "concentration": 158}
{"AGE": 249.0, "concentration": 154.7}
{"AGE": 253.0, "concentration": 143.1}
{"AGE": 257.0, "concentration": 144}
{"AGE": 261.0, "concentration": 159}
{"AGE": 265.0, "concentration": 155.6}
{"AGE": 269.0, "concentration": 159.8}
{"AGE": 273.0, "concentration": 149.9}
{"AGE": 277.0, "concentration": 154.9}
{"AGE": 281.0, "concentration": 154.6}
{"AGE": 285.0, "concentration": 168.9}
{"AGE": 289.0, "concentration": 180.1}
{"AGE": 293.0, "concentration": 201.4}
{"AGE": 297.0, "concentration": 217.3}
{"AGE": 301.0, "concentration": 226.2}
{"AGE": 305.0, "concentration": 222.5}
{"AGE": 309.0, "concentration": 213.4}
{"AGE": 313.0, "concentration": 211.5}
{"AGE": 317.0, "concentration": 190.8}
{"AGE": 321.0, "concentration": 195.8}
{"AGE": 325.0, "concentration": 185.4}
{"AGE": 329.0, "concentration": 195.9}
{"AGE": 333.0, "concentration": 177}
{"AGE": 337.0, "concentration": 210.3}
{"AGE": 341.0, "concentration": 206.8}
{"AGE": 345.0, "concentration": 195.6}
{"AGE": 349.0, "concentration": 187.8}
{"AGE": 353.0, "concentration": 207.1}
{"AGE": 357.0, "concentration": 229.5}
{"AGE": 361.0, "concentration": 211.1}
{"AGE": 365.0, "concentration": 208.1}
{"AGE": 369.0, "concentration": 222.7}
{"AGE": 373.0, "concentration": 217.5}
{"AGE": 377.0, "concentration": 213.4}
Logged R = 4.2 yr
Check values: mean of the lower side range 171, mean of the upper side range 199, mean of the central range 154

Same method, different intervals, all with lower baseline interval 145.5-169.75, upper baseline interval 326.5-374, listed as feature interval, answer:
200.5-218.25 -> 0.4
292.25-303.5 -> -1.2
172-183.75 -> 0.6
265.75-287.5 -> 3.8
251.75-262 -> 2.2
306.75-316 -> -0.6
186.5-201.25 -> 0.1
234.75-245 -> 1.2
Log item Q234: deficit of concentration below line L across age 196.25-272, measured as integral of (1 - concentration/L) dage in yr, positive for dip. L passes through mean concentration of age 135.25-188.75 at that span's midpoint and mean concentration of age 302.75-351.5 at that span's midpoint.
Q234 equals 6.6 yr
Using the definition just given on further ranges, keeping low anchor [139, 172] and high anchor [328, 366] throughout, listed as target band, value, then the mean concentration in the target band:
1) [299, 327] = -1.4 yr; 207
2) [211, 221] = 0.2 yr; 175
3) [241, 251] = 1.5 yr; 157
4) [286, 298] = -0.2 yr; 196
